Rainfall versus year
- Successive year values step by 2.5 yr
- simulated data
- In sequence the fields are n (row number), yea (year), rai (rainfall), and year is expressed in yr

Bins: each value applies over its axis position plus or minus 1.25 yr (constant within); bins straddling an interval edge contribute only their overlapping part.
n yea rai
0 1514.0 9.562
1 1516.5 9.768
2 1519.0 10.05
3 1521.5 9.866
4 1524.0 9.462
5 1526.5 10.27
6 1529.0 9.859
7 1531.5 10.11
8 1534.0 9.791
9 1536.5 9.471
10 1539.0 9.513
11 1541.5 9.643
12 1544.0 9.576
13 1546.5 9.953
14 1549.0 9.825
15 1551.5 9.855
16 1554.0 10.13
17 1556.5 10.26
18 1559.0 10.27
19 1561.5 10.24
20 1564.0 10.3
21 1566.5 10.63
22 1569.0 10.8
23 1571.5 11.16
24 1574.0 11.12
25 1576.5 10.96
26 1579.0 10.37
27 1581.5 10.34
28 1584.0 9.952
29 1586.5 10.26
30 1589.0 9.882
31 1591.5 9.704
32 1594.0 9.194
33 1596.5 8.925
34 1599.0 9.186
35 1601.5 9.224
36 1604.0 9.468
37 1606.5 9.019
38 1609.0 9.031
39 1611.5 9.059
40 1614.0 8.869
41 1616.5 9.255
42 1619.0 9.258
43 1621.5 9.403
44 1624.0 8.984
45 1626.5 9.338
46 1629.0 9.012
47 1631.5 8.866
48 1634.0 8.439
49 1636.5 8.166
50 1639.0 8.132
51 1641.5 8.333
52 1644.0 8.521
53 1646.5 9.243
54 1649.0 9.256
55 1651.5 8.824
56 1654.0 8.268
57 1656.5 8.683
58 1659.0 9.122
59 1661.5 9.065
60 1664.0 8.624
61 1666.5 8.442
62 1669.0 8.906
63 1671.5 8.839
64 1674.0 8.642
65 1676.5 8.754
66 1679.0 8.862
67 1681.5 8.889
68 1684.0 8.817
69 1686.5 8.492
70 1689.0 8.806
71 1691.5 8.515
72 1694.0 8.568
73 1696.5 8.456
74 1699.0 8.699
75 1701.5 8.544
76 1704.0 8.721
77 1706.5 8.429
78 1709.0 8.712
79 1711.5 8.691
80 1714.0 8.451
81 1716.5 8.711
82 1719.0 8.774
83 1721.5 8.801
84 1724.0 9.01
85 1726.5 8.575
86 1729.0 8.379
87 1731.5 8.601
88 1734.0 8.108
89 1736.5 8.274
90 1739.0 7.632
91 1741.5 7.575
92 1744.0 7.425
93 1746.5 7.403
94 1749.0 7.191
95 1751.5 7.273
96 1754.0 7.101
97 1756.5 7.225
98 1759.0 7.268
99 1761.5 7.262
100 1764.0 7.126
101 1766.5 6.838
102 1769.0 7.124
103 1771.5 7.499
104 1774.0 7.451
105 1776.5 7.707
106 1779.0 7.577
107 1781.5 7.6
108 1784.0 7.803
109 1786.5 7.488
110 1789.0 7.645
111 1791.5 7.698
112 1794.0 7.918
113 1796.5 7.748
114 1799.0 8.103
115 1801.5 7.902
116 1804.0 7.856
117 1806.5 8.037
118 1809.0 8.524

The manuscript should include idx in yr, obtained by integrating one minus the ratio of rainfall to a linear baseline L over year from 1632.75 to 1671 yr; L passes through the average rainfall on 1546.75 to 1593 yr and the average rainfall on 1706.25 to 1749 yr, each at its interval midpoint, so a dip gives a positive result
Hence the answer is 2.4 yr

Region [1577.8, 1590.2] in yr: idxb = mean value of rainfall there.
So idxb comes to 10.2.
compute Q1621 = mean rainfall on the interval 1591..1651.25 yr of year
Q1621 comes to 8.98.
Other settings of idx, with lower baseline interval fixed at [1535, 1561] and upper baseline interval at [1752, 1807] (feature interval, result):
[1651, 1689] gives -0.5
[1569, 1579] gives -1.4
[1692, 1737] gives -2.2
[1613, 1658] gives 0.8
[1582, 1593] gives -0.6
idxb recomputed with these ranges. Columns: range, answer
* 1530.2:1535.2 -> 9.95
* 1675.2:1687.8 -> 8.76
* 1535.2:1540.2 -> 9.49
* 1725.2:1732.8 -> 8.52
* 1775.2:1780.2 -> 7.64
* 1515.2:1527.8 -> 9.88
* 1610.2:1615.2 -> 8.97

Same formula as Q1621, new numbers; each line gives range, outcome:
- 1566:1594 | 10.4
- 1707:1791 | 7.83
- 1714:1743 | 8.4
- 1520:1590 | 10.1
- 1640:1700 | 8.73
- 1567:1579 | 10.9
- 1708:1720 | 8.66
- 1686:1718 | 8.6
